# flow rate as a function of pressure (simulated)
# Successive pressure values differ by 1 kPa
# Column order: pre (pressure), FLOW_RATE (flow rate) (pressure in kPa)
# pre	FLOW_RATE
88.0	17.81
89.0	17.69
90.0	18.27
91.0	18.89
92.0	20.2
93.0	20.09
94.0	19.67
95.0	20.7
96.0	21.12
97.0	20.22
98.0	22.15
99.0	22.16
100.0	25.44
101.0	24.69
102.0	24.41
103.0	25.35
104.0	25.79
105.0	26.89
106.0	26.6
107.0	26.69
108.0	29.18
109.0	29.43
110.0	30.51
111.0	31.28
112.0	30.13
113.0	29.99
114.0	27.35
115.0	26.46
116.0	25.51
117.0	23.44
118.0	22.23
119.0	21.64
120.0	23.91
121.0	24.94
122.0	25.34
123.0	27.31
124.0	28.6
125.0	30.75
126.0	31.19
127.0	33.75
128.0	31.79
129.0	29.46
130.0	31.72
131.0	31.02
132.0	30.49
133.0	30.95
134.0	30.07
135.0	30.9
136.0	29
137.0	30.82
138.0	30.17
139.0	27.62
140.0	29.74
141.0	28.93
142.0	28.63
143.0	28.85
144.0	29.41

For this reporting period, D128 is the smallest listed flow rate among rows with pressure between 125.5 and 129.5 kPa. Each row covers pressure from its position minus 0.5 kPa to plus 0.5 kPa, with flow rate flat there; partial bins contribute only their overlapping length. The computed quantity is 29.46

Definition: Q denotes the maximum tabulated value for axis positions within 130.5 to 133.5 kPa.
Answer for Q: 31.02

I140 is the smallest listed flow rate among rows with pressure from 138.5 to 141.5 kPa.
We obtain 27.62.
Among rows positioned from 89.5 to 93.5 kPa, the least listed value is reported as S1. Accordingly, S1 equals 18.27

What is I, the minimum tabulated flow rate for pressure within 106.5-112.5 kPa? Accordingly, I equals 26.69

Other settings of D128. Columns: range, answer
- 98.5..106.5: 22.16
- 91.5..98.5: 19.67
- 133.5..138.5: 29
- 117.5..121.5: 21.64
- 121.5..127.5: 25.34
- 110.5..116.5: 25.51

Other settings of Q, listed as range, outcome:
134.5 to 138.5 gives 30.9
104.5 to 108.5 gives 29.18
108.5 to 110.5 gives 30.51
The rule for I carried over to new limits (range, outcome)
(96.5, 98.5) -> 20.22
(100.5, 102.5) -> 24.41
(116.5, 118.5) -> 22.23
